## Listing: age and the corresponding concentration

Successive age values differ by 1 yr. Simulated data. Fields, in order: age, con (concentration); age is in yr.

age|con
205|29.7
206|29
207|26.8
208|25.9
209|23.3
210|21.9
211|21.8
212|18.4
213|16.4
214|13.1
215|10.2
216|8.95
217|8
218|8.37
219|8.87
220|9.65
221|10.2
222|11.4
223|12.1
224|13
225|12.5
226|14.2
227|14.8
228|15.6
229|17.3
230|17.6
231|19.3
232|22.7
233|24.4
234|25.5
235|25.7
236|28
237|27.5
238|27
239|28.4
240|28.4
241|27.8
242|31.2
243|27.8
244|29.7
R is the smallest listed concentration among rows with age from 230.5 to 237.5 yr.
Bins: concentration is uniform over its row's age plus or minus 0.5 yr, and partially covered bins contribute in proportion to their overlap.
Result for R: 19.3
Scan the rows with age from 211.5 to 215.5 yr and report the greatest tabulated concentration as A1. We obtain 18.4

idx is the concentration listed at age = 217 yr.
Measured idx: 8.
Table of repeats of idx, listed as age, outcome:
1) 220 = 9.65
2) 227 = 14.8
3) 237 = 27.5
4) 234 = 25.5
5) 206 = 29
